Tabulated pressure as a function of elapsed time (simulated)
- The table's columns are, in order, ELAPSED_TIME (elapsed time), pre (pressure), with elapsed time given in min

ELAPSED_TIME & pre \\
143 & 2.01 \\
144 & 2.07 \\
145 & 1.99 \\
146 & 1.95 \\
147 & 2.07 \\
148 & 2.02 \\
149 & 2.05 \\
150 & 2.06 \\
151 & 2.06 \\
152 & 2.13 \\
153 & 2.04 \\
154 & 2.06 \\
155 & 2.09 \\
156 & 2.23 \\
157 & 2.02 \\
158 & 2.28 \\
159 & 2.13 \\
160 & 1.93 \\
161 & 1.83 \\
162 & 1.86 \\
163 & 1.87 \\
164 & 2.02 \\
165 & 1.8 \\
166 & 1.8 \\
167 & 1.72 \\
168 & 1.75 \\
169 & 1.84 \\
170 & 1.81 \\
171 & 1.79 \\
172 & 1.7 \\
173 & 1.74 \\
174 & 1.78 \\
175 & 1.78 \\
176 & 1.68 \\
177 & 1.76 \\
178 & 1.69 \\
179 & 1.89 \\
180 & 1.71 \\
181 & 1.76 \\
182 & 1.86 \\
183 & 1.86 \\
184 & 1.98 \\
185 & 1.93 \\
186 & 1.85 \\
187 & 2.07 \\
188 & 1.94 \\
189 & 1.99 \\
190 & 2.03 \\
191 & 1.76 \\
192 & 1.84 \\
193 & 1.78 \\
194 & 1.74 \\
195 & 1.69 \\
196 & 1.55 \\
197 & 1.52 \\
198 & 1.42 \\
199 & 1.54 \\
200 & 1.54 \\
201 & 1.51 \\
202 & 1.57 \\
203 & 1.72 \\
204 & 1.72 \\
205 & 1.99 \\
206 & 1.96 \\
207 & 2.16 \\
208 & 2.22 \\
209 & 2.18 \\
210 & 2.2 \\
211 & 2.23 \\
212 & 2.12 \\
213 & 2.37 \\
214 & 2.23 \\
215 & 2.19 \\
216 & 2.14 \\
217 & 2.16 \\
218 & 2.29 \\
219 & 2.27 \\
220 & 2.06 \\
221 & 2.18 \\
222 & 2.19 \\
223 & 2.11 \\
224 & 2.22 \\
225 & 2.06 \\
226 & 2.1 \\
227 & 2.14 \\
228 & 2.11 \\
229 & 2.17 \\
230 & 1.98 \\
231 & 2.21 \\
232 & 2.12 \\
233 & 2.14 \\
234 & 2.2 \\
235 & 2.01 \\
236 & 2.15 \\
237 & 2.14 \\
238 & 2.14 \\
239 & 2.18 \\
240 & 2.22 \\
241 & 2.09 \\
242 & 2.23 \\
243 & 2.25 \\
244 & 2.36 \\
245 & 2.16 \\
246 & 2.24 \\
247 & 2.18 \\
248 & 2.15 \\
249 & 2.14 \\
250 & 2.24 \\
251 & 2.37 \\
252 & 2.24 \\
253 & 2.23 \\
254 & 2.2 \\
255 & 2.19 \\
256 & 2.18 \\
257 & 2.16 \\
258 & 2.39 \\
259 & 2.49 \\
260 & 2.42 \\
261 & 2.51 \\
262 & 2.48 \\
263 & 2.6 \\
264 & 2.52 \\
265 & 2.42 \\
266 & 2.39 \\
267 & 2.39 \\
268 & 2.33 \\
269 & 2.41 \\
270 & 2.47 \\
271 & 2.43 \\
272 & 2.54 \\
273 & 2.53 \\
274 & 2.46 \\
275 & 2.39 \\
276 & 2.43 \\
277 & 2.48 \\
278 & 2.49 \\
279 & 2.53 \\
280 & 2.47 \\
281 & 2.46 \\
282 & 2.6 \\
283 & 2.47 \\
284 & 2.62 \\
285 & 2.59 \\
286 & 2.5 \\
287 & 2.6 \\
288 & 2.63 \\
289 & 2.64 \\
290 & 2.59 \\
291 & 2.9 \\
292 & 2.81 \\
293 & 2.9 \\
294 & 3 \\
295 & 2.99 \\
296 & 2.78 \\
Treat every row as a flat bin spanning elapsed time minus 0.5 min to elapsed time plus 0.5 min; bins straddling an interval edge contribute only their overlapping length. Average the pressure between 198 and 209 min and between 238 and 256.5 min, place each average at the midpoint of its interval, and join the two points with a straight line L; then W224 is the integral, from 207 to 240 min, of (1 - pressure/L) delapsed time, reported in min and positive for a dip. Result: -3.1 min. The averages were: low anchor 1.79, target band 2.16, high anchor 2.21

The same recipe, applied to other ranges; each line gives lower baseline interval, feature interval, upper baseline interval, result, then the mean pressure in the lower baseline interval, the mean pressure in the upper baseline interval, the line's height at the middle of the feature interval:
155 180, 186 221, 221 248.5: 1.54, 1.86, 2.16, 2.02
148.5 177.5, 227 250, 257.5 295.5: 1.71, 1.92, 2.55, 2.34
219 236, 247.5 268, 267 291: 0.18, 2.13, 2.51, 2.35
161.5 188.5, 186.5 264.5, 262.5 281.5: 2.24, 1.82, 2.46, 2.15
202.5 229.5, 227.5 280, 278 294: 2.20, 2.13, 2.63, 2.4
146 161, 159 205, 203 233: 6.92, 2.07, 2.13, 2.1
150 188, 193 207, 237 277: 2.56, 1.9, 2.33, 2.05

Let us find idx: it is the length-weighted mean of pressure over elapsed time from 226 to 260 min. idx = 2.2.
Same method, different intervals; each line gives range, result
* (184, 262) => 2.08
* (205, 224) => 2.18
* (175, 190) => 1.86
